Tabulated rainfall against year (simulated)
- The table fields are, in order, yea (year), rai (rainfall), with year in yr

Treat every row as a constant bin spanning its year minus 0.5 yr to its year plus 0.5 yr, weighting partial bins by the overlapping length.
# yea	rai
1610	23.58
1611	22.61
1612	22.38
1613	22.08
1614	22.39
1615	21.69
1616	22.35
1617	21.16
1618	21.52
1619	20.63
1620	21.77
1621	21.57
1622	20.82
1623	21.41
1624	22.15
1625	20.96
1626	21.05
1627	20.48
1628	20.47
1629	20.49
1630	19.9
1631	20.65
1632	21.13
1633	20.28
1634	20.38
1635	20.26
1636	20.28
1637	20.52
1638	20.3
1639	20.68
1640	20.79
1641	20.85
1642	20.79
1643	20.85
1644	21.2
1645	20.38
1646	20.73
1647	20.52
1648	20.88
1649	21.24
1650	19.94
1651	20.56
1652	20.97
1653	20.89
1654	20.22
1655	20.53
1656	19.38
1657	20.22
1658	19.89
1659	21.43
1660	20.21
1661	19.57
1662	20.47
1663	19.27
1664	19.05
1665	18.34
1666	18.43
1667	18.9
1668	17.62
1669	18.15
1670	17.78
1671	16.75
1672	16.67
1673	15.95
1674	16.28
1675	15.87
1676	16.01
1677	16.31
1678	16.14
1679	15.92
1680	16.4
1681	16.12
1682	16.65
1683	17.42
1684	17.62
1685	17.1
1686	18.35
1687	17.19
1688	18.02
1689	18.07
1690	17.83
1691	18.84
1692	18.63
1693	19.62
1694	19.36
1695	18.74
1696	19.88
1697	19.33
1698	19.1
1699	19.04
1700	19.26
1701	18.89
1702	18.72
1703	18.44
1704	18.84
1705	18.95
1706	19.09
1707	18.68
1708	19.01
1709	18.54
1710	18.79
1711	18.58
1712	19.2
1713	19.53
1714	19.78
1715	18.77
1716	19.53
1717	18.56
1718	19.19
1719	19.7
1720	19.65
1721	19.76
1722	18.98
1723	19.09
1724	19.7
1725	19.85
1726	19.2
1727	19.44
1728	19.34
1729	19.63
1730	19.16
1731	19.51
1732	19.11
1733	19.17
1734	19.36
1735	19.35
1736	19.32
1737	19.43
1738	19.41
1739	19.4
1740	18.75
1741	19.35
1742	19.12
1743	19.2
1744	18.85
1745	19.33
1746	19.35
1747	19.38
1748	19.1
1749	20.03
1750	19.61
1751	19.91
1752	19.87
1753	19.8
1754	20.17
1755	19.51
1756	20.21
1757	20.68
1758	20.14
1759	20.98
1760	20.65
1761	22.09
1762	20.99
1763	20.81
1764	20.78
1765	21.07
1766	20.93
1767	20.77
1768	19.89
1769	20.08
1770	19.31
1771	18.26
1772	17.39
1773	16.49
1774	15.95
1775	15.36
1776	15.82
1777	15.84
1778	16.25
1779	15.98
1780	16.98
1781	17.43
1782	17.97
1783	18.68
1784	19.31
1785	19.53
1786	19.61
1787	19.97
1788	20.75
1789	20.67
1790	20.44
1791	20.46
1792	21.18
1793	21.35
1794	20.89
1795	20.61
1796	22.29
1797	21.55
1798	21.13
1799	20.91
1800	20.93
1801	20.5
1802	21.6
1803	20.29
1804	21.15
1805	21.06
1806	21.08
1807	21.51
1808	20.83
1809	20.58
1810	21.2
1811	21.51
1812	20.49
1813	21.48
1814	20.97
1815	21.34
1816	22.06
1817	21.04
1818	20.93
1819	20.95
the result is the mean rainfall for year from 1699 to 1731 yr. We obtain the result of 19.2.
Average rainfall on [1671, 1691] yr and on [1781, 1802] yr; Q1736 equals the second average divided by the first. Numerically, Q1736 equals 1.21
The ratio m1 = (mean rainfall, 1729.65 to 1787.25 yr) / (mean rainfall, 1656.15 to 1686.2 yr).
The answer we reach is 1.1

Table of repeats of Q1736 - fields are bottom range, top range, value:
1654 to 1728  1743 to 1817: 1.07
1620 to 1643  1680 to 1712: 0.89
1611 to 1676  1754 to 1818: 0.99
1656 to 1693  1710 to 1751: 1.08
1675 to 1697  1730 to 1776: 1.10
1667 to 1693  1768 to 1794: 1.08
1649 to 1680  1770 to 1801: 1.02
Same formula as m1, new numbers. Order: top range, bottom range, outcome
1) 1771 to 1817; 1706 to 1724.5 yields 1.03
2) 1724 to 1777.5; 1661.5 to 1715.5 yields 1.07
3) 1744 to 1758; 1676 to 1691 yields 1.15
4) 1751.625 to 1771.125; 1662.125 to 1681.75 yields 1.18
